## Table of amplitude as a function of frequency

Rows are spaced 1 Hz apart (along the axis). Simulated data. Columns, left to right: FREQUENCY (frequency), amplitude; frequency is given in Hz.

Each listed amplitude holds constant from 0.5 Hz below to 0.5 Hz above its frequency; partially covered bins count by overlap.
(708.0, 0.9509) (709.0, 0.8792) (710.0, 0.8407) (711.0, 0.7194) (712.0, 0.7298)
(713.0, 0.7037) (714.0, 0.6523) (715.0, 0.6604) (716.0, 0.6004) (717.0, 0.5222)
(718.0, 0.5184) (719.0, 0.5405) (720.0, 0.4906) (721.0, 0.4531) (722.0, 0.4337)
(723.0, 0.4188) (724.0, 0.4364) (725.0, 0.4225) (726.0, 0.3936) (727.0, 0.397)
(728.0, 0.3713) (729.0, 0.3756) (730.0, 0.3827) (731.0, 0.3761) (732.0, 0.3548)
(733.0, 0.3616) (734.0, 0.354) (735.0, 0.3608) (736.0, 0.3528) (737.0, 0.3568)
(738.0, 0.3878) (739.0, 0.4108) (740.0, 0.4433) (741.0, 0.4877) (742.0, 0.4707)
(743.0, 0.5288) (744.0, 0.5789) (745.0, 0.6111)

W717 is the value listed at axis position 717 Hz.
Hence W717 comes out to 0.5222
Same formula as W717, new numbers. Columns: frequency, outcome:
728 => 0.3713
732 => 0.3548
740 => 0.4433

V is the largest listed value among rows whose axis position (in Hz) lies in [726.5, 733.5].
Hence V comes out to 0.397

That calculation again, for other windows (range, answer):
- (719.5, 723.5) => 0.4906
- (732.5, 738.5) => 0.3878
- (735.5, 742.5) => 0.4877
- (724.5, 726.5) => 0.4225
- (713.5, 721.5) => 0.6604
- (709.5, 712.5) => 0.8407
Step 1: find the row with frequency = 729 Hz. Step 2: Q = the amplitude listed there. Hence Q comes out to 0.3756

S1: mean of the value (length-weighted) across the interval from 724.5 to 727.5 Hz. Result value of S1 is 0.404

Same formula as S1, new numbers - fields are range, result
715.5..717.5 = 0.561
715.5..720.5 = 0.534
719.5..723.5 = 0.449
